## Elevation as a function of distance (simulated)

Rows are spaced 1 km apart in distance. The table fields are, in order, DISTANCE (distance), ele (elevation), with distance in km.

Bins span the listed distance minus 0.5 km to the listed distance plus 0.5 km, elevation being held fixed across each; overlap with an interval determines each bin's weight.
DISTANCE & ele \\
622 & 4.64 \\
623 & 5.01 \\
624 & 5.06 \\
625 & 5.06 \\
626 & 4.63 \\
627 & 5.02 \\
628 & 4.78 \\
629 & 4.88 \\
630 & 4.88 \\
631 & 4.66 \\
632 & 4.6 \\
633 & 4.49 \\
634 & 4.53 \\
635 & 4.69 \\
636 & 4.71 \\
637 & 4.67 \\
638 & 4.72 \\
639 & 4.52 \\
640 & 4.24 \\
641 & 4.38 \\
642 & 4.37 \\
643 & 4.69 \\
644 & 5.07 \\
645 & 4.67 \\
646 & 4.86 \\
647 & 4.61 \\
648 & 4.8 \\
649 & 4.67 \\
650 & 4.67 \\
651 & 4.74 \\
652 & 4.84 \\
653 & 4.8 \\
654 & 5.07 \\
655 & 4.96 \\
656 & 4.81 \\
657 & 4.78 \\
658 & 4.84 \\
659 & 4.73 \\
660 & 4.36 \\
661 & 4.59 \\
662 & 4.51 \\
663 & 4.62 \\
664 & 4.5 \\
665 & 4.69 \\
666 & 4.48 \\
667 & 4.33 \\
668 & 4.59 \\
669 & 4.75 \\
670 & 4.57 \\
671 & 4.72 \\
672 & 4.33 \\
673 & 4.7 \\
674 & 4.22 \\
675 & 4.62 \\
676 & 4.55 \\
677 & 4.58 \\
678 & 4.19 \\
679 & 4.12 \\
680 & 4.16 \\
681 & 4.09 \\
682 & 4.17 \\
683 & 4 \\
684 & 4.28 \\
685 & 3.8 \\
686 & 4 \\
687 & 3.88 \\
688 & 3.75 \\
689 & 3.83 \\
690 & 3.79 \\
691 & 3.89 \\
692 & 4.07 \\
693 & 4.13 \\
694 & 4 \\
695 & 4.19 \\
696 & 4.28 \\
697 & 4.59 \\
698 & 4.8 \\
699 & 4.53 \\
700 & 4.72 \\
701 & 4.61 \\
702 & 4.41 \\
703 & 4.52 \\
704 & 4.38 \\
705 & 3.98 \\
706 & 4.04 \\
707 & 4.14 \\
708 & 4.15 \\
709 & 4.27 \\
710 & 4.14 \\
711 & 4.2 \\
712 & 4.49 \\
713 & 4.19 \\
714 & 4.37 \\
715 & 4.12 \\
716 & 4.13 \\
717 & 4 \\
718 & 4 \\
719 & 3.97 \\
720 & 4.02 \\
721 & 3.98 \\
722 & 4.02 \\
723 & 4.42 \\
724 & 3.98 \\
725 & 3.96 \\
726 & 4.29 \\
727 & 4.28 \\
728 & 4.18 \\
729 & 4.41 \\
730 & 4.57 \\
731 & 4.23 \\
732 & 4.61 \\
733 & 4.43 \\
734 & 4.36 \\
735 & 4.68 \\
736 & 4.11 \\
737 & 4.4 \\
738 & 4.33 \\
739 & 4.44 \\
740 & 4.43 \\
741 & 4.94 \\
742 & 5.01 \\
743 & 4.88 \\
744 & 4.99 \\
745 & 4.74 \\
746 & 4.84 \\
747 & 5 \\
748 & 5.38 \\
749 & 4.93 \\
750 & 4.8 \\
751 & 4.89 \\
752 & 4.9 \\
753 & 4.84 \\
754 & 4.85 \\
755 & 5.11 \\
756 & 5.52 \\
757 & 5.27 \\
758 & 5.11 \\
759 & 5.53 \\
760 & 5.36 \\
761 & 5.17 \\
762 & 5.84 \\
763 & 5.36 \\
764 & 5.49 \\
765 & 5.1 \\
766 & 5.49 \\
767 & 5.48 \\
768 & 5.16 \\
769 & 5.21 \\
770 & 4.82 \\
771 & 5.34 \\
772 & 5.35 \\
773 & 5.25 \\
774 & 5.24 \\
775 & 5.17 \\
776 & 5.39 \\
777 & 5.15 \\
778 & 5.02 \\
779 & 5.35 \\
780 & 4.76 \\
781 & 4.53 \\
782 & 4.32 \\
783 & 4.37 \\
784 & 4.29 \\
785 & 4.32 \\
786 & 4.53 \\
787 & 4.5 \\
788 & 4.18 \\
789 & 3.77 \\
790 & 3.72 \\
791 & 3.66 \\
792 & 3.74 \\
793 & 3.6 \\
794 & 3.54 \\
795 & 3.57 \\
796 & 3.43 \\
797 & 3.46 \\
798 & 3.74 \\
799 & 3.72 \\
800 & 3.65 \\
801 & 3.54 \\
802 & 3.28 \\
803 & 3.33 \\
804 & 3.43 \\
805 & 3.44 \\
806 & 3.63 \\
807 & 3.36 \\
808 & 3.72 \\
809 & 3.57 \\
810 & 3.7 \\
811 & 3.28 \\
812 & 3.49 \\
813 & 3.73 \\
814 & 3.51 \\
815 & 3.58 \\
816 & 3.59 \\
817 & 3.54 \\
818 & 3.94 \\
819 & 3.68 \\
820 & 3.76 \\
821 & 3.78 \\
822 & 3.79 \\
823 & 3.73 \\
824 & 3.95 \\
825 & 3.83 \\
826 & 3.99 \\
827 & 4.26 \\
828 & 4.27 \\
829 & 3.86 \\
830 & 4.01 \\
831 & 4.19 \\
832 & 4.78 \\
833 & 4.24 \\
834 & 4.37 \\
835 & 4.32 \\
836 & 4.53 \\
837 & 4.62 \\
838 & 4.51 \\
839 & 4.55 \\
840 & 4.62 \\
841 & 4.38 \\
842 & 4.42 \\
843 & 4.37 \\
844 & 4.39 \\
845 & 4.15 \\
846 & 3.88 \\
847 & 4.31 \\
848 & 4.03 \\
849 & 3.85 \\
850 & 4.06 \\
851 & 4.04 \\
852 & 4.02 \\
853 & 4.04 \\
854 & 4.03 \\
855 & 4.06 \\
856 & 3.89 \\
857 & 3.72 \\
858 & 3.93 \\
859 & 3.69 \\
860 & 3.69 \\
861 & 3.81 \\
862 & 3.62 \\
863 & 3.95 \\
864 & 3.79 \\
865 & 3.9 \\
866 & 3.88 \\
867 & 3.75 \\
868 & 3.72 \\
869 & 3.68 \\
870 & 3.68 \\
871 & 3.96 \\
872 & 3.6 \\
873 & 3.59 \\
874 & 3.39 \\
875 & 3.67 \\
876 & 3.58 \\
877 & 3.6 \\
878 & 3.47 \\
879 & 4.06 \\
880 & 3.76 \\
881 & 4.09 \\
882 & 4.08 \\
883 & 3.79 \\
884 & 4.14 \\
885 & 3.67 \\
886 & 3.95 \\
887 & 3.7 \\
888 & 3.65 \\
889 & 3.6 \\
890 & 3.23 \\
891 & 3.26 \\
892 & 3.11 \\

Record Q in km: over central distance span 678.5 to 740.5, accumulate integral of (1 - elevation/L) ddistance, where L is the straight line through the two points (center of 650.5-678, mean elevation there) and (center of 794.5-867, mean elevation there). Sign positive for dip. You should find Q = 3.01 km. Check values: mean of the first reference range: 4.63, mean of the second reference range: 3.9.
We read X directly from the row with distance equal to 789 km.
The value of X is 3.77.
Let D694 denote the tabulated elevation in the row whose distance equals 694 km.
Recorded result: 4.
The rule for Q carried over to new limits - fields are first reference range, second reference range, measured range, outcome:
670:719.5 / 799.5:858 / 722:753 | -3.3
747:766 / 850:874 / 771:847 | 6.9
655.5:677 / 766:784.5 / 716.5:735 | 2.3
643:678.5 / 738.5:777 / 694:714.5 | 2.2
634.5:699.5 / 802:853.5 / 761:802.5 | -4.2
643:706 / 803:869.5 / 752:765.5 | -3.5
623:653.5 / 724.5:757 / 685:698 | 1.8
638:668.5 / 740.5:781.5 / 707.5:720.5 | 2.0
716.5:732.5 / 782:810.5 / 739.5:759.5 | -4.8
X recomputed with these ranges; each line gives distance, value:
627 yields 5.02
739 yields 4.44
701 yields 4.61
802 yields 3.28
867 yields 3.75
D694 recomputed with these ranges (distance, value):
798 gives 3.74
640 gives 4.24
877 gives 3.6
